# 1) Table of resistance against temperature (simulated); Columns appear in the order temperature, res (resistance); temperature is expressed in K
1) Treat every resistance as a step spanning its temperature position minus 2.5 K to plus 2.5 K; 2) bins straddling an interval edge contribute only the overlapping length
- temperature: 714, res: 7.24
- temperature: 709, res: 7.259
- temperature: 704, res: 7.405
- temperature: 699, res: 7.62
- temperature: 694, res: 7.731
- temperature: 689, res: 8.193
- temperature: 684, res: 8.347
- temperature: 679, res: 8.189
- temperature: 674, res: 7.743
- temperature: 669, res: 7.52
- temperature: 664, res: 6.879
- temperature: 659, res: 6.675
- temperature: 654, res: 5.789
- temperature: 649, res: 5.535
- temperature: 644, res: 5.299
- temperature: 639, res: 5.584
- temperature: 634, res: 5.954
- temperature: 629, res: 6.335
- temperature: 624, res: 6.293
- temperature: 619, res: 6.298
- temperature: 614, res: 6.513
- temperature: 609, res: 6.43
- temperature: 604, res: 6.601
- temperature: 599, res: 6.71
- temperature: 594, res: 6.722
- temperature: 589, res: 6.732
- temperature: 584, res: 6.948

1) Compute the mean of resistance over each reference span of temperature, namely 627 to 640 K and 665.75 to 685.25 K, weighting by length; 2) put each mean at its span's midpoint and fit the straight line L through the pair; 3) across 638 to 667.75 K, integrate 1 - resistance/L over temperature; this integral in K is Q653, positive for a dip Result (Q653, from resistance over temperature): 3.60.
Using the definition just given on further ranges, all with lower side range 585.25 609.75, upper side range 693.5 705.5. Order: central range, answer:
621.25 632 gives 0.98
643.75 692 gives 1.36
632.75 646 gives 2.72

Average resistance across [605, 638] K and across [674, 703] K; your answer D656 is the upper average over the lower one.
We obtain 1.3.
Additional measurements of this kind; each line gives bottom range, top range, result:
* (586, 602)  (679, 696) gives 1.21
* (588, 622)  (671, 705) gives 1.20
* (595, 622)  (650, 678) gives 1.06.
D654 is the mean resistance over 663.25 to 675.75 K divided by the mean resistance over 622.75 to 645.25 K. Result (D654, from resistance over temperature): 1.26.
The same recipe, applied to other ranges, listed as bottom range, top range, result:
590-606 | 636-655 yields 0.83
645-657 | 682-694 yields 1.44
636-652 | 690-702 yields 1.41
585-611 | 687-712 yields 1.14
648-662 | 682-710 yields 1.28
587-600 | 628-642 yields 0.88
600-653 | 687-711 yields 1.25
